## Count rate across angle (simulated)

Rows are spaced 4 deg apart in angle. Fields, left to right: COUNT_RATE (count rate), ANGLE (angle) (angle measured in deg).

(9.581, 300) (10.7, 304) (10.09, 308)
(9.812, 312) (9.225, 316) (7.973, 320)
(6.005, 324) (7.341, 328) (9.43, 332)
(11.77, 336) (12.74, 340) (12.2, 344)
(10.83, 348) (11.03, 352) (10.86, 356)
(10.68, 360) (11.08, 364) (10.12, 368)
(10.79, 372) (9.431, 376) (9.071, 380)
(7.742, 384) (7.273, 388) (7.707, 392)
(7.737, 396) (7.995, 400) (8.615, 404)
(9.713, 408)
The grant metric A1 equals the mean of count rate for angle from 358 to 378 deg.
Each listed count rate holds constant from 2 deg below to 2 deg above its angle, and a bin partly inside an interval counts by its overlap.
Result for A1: 10.4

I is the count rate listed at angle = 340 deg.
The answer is 12.74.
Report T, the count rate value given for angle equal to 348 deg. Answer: 10.83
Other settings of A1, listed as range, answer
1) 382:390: 7.51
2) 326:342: 10.3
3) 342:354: 11.4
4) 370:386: 9.26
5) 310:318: 9.52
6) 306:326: 8.62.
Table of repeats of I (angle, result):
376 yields 9.431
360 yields 10.68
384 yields 7.742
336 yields 11.77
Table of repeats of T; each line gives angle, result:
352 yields 11.03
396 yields 7.737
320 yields 7.973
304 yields 10.7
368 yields 10.12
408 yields 9.713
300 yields 9.581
